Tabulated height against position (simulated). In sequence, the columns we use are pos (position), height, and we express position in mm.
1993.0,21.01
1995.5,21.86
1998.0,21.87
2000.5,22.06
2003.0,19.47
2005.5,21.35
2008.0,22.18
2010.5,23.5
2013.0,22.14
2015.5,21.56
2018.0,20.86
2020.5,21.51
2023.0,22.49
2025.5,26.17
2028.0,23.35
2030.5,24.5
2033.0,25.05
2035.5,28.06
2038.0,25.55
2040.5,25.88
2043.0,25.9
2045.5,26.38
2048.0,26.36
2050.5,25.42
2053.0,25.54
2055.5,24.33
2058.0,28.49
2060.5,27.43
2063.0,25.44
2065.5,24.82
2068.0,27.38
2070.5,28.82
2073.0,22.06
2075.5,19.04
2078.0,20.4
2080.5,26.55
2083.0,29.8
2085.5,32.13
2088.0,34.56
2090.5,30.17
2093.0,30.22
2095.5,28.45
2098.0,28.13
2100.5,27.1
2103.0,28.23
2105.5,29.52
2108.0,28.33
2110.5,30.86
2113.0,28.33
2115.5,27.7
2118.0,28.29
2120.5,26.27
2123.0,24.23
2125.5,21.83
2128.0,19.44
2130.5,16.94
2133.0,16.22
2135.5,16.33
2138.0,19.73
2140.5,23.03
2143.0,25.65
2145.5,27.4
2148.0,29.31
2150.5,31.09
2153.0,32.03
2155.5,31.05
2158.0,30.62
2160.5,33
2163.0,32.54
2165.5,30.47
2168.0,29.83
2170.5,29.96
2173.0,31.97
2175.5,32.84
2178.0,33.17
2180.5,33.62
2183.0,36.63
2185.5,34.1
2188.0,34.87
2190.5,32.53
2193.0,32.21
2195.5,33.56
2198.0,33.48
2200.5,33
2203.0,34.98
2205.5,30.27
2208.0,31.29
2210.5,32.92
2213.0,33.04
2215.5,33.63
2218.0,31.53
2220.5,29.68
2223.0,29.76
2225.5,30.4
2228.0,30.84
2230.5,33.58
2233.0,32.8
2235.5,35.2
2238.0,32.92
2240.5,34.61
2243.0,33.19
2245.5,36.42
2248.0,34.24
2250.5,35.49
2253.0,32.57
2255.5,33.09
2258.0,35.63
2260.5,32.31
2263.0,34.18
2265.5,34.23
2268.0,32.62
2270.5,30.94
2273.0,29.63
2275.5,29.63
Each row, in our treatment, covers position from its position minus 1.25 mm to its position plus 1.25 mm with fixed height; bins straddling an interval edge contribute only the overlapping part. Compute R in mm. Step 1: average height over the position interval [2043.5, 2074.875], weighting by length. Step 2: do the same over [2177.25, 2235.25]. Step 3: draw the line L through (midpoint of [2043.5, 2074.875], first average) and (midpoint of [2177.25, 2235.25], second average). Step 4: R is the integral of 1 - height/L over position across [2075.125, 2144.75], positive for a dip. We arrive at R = 6.0 mm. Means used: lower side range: 25.9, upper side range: 32.7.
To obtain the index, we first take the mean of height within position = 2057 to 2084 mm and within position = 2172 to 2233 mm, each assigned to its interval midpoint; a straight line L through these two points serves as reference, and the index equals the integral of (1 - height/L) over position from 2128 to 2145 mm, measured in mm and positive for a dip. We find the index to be 5.32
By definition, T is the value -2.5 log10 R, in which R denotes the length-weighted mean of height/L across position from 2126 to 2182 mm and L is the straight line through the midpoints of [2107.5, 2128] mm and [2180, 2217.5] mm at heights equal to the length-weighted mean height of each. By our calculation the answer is 0.08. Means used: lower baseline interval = 26.5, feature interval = 27.5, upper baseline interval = 33.3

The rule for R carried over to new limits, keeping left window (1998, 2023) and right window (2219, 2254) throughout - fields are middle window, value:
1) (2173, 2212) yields -3.17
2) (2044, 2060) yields -1.61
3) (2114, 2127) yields 0.75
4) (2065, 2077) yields 0.18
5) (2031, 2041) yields -1.34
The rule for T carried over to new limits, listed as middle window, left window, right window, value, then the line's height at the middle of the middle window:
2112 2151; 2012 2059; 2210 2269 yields 0.21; 28.7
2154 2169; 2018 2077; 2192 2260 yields -0.04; 30.1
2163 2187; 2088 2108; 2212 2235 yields -0.06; 30.8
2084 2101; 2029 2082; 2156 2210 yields -0.10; 27.5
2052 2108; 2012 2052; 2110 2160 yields -0.10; 24.9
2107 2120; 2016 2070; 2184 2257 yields -0.01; 28.3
